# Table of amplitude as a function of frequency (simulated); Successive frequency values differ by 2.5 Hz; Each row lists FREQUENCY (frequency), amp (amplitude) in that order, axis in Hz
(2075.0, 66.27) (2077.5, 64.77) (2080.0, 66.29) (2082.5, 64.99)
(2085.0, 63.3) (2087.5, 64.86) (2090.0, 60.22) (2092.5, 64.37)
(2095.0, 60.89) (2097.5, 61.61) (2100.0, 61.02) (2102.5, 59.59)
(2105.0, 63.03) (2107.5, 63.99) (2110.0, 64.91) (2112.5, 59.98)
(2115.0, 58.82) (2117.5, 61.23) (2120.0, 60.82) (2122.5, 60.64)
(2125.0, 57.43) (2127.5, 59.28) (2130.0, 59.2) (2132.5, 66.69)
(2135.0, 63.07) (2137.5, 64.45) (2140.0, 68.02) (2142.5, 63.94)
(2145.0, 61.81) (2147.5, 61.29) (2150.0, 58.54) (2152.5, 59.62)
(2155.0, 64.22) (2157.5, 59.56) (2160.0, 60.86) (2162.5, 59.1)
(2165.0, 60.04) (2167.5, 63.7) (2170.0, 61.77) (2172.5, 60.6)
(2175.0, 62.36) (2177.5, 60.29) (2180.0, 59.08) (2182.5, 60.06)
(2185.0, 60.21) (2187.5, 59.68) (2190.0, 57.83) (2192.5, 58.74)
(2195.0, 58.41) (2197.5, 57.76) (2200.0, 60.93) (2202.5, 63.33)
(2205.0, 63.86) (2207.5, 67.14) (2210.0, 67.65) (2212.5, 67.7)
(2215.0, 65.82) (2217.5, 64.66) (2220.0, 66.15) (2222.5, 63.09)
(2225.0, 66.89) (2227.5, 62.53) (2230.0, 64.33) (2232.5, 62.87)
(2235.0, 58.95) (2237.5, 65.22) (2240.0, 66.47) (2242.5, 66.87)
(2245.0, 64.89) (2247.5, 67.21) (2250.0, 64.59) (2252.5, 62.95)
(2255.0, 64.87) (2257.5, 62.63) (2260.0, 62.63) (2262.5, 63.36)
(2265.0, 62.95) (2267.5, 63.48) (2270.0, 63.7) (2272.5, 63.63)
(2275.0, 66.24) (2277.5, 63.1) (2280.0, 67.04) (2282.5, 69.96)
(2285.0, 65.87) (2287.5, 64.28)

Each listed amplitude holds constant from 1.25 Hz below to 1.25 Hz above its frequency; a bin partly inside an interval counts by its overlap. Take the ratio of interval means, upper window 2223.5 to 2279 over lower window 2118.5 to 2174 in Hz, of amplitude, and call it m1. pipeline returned 1.04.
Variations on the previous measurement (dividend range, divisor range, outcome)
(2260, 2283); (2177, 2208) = 1.07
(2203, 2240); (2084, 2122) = 1.05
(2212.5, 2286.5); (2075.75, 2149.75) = 1.04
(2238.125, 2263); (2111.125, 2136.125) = 1.07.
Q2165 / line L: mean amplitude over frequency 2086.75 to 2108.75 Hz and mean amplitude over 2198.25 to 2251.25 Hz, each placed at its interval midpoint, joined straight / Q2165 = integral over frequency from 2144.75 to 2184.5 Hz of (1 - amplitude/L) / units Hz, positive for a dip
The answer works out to 1.7 Hz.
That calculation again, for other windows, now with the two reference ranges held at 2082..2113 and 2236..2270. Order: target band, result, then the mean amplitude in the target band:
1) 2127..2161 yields 0.4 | 62.3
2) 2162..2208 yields 2.1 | 60.7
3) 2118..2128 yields 0.5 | 59.7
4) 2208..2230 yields -0.5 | 65.5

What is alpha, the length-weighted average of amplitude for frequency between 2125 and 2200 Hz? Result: 61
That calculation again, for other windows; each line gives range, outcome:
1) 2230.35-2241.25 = 63.5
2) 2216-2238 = 63.8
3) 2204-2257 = 65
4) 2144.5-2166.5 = 60.6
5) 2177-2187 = 59.9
